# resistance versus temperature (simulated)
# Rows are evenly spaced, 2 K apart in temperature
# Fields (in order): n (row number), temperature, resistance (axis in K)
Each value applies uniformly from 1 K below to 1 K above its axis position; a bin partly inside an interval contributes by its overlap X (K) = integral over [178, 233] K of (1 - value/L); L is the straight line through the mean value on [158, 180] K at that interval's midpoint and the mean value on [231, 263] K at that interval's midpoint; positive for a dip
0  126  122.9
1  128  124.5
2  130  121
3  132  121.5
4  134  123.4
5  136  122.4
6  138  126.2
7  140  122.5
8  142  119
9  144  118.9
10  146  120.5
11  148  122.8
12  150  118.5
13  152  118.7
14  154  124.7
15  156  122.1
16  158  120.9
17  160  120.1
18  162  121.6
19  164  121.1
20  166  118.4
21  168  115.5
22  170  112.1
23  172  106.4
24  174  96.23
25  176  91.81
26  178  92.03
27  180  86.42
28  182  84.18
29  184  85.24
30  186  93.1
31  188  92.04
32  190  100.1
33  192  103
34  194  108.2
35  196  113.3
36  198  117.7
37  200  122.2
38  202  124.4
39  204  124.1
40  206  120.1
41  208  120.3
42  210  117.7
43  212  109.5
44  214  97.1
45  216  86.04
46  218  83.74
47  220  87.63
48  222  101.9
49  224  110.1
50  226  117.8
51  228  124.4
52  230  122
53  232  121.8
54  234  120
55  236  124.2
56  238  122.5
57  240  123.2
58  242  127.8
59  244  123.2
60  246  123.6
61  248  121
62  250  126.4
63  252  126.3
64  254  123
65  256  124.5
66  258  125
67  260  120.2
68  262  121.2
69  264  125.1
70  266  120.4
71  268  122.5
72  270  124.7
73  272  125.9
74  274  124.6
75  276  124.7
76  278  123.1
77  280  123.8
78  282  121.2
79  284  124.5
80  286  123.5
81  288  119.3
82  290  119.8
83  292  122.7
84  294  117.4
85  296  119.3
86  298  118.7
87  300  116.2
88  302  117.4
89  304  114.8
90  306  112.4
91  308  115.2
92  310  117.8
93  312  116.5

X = 4.6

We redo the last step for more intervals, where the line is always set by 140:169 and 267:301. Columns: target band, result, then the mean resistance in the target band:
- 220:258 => 0.3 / 121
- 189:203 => 0.9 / 113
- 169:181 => 2.3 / 97.5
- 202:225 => 2.8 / 106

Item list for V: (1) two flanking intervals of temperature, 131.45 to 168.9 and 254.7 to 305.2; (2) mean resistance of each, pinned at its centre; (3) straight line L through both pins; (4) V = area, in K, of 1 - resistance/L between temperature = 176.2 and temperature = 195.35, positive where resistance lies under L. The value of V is 4.3 K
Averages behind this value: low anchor 121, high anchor 122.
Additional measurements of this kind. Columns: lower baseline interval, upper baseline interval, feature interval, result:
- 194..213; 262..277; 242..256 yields -0.2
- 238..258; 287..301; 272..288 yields -0.4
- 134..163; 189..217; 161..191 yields 4.0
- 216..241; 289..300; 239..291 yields -3.3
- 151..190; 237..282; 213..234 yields 2.0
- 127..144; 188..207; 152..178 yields 1.0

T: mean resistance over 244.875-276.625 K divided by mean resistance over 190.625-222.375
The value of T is 1.1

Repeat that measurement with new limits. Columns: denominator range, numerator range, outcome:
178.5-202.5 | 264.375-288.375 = 1.21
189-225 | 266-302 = 1.13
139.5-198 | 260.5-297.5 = 1.12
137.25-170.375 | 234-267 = 1.03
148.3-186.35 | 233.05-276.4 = 1.14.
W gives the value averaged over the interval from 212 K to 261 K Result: 116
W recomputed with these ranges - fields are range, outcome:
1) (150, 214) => 110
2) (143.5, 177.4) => 116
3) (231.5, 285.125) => 124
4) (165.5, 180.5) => 102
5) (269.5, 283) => 124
